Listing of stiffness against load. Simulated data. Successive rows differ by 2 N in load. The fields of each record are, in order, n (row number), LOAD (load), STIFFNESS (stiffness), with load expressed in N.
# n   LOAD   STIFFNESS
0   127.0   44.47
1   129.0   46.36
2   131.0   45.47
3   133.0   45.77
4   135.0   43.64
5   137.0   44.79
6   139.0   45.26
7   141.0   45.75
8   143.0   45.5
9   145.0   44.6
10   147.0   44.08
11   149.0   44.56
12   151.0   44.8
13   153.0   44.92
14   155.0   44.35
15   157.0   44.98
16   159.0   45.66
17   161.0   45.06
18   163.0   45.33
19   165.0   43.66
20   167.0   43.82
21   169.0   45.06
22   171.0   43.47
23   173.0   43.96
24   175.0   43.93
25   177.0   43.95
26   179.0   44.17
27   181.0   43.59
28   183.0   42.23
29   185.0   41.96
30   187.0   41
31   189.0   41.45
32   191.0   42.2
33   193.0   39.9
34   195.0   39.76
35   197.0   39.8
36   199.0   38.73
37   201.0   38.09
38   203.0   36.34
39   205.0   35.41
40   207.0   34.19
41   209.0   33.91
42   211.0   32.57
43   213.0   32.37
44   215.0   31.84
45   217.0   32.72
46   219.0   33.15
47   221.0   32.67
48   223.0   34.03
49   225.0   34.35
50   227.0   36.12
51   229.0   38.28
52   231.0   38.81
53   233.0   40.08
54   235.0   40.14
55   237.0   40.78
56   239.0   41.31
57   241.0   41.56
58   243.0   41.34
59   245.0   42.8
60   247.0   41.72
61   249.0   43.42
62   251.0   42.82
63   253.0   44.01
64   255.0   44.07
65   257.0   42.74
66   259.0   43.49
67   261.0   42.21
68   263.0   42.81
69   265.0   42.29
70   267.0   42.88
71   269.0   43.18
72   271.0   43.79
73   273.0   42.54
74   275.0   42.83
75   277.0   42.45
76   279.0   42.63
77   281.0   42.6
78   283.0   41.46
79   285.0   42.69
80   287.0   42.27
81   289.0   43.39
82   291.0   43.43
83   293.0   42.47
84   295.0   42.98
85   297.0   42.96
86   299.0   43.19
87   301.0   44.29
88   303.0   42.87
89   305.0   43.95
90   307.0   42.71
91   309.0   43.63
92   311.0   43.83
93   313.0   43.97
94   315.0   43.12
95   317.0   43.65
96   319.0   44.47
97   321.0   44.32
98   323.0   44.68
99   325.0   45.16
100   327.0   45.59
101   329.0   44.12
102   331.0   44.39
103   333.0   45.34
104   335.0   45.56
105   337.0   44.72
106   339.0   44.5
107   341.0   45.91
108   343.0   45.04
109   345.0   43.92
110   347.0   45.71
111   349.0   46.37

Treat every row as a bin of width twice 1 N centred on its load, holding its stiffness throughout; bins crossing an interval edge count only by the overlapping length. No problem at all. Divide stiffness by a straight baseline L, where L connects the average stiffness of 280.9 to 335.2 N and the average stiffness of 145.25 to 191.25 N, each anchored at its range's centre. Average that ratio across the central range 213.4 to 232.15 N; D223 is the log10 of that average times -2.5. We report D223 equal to 0.25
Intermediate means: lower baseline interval 43.9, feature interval 34.6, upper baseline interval 43.7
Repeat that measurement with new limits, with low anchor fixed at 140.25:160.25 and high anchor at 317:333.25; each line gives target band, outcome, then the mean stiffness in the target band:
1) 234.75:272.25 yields 0.06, 42.5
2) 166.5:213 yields 0.12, 40.2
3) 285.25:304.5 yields 0.04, 43.1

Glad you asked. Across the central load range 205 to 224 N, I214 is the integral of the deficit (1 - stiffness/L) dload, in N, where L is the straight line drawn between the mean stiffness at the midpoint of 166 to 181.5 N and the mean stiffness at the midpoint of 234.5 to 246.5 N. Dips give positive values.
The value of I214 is 4.1 N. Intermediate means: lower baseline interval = 44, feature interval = 33.2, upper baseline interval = 41.4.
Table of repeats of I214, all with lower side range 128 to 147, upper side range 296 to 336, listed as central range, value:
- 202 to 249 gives 8.1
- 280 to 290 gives 0.4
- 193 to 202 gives 1.1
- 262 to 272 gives 0.3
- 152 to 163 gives 0.0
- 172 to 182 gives 0.2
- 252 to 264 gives 0.3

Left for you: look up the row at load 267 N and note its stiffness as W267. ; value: 42.88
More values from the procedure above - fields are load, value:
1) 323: 44.68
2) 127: 44.47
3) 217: 32.72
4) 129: 46.36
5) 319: 44.47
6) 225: 34.35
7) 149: 44.56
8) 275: 42.83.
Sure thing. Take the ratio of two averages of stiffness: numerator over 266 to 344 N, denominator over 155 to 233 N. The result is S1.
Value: 1.11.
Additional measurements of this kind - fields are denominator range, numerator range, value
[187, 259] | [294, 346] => 1.15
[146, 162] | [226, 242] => 0.88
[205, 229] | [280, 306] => 1.27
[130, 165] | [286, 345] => 0.98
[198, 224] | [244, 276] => 1.25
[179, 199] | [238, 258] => 1.03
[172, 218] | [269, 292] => 1.10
